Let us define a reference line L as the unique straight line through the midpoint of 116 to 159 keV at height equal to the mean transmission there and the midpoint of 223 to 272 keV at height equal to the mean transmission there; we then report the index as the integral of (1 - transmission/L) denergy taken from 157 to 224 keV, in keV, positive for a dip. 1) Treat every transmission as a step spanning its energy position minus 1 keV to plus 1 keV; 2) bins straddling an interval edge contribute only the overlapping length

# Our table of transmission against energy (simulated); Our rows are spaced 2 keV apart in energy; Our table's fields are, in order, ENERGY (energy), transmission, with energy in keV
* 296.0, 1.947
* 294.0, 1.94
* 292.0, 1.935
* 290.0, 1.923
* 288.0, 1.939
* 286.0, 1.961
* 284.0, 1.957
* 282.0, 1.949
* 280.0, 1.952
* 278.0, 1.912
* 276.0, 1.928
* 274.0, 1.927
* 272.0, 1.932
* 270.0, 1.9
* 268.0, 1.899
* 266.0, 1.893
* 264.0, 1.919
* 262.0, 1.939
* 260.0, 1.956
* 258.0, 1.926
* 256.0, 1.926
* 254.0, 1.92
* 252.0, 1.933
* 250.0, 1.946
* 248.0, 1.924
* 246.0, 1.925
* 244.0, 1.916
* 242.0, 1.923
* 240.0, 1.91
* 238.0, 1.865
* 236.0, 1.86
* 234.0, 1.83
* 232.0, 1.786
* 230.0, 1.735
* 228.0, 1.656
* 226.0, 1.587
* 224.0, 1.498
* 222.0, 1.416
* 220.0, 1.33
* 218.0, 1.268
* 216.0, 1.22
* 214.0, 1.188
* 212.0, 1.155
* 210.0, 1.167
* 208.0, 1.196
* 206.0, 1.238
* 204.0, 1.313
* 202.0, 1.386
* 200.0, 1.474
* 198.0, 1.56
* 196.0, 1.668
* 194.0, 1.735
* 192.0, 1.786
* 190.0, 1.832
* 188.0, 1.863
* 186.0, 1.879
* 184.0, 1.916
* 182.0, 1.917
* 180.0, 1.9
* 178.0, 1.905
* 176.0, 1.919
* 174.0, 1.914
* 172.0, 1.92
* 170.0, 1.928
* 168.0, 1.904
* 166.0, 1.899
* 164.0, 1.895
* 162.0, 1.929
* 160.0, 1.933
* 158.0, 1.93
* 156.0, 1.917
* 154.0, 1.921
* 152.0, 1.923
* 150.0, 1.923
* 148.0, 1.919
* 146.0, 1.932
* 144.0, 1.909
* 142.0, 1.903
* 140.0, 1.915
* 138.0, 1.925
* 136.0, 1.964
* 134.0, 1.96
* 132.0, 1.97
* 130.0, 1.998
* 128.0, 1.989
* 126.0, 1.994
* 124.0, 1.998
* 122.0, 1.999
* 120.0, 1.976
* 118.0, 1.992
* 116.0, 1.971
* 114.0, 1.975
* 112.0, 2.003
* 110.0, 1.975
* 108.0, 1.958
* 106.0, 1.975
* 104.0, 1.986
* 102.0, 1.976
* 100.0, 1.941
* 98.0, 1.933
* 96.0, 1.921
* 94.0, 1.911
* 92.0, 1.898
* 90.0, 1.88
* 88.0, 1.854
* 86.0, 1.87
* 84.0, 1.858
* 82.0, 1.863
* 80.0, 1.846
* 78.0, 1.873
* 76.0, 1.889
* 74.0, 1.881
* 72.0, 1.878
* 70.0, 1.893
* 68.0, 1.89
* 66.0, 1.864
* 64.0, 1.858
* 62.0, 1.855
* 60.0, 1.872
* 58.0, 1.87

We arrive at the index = 9.1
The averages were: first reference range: 1.95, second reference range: 1.86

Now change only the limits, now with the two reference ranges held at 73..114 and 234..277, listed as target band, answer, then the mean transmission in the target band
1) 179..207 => 3.5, 1.68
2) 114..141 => -0.8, 1.97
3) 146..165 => -0.1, 1.92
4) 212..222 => 3.4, 1.26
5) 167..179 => 0.0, 1.92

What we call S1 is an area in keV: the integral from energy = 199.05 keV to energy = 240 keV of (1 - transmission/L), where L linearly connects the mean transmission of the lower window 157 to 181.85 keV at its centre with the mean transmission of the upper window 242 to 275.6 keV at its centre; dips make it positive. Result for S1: 9.6 keV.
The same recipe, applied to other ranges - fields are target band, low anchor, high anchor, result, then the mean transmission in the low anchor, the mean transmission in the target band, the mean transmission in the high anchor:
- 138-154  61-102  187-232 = -2.3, 1.89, 1.92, 1.47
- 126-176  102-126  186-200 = -1.8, 1.98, 1.93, 1.73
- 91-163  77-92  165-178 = -2.4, 1.87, 1.95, 1.91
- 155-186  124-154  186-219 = -3.9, 1.95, 1.91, 1.45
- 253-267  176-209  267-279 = -0.4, 1.67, 1.93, 1.92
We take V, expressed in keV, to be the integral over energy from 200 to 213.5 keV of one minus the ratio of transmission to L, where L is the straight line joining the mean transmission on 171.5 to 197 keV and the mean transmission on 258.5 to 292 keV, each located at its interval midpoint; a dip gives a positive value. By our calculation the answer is 4.4 keV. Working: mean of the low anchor 1.86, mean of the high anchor 1.93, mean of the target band 1.26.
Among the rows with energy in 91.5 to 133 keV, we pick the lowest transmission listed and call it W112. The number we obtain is 1.898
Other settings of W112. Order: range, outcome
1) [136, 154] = 1.903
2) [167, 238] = 1.155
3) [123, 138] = 1.925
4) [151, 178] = 1.895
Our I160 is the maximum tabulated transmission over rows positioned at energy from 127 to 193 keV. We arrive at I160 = 1.998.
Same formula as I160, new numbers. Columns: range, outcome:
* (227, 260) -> 1.956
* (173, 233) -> 1.919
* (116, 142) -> 1.999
